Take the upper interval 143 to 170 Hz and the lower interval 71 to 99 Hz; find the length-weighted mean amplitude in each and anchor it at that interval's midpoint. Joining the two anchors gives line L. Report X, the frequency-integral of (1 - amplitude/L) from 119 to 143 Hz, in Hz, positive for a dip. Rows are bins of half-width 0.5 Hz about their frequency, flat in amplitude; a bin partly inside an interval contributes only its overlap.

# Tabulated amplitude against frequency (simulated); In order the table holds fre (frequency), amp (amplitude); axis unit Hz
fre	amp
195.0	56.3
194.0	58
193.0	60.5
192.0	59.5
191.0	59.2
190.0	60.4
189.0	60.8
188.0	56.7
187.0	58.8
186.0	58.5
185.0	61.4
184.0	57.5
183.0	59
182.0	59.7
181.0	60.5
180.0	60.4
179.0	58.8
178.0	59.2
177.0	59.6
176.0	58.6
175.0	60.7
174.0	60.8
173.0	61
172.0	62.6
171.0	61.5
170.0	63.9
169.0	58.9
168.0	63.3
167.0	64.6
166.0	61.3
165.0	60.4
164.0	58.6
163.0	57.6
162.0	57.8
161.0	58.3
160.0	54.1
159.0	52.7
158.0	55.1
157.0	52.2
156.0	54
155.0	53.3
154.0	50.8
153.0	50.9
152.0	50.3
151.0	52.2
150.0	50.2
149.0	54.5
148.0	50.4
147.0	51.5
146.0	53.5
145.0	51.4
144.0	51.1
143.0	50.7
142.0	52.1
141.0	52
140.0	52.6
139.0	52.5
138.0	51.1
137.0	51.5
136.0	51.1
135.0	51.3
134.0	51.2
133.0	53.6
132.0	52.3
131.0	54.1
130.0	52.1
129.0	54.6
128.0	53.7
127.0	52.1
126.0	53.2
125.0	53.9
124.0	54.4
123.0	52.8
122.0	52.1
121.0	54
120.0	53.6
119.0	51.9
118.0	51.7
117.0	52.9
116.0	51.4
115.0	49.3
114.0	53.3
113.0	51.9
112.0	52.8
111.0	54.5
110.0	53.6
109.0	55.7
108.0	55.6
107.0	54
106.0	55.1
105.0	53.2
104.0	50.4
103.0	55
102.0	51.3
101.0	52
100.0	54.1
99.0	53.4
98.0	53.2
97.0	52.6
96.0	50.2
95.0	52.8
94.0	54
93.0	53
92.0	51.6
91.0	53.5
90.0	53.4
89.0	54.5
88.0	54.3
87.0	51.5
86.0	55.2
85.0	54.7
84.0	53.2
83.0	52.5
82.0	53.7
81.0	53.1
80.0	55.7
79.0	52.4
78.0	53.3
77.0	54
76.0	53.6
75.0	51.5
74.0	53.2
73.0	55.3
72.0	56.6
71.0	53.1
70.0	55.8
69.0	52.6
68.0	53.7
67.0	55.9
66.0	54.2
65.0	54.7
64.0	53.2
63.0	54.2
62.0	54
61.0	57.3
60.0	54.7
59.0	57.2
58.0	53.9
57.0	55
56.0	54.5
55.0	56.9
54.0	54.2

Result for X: 0.8 Hz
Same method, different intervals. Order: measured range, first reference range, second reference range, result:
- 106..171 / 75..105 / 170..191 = 3.31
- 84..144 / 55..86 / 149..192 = 3.23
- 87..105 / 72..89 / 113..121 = 0.05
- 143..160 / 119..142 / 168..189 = 1.14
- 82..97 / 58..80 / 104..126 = 0.18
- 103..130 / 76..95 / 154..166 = 0.66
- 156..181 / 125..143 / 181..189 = -1.00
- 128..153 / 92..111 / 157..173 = 2.15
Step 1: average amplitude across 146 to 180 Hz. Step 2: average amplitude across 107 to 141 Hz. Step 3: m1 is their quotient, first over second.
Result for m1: 1.08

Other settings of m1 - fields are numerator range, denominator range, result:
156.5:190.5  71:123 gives 1.11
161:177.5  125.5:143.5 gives 1.16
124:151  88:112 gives 0.98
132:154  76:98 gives 0.97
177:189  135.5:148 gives 1.15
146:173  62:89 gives 1.04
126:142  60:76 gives 0.96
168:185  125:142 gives 1.15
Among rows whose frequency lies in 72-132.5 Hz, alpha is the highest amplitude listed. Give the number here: 56.6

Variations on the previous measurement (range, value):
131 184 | 64.6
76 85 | 55.7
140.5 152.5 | 54.5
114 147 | 54.6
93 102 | 54.1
